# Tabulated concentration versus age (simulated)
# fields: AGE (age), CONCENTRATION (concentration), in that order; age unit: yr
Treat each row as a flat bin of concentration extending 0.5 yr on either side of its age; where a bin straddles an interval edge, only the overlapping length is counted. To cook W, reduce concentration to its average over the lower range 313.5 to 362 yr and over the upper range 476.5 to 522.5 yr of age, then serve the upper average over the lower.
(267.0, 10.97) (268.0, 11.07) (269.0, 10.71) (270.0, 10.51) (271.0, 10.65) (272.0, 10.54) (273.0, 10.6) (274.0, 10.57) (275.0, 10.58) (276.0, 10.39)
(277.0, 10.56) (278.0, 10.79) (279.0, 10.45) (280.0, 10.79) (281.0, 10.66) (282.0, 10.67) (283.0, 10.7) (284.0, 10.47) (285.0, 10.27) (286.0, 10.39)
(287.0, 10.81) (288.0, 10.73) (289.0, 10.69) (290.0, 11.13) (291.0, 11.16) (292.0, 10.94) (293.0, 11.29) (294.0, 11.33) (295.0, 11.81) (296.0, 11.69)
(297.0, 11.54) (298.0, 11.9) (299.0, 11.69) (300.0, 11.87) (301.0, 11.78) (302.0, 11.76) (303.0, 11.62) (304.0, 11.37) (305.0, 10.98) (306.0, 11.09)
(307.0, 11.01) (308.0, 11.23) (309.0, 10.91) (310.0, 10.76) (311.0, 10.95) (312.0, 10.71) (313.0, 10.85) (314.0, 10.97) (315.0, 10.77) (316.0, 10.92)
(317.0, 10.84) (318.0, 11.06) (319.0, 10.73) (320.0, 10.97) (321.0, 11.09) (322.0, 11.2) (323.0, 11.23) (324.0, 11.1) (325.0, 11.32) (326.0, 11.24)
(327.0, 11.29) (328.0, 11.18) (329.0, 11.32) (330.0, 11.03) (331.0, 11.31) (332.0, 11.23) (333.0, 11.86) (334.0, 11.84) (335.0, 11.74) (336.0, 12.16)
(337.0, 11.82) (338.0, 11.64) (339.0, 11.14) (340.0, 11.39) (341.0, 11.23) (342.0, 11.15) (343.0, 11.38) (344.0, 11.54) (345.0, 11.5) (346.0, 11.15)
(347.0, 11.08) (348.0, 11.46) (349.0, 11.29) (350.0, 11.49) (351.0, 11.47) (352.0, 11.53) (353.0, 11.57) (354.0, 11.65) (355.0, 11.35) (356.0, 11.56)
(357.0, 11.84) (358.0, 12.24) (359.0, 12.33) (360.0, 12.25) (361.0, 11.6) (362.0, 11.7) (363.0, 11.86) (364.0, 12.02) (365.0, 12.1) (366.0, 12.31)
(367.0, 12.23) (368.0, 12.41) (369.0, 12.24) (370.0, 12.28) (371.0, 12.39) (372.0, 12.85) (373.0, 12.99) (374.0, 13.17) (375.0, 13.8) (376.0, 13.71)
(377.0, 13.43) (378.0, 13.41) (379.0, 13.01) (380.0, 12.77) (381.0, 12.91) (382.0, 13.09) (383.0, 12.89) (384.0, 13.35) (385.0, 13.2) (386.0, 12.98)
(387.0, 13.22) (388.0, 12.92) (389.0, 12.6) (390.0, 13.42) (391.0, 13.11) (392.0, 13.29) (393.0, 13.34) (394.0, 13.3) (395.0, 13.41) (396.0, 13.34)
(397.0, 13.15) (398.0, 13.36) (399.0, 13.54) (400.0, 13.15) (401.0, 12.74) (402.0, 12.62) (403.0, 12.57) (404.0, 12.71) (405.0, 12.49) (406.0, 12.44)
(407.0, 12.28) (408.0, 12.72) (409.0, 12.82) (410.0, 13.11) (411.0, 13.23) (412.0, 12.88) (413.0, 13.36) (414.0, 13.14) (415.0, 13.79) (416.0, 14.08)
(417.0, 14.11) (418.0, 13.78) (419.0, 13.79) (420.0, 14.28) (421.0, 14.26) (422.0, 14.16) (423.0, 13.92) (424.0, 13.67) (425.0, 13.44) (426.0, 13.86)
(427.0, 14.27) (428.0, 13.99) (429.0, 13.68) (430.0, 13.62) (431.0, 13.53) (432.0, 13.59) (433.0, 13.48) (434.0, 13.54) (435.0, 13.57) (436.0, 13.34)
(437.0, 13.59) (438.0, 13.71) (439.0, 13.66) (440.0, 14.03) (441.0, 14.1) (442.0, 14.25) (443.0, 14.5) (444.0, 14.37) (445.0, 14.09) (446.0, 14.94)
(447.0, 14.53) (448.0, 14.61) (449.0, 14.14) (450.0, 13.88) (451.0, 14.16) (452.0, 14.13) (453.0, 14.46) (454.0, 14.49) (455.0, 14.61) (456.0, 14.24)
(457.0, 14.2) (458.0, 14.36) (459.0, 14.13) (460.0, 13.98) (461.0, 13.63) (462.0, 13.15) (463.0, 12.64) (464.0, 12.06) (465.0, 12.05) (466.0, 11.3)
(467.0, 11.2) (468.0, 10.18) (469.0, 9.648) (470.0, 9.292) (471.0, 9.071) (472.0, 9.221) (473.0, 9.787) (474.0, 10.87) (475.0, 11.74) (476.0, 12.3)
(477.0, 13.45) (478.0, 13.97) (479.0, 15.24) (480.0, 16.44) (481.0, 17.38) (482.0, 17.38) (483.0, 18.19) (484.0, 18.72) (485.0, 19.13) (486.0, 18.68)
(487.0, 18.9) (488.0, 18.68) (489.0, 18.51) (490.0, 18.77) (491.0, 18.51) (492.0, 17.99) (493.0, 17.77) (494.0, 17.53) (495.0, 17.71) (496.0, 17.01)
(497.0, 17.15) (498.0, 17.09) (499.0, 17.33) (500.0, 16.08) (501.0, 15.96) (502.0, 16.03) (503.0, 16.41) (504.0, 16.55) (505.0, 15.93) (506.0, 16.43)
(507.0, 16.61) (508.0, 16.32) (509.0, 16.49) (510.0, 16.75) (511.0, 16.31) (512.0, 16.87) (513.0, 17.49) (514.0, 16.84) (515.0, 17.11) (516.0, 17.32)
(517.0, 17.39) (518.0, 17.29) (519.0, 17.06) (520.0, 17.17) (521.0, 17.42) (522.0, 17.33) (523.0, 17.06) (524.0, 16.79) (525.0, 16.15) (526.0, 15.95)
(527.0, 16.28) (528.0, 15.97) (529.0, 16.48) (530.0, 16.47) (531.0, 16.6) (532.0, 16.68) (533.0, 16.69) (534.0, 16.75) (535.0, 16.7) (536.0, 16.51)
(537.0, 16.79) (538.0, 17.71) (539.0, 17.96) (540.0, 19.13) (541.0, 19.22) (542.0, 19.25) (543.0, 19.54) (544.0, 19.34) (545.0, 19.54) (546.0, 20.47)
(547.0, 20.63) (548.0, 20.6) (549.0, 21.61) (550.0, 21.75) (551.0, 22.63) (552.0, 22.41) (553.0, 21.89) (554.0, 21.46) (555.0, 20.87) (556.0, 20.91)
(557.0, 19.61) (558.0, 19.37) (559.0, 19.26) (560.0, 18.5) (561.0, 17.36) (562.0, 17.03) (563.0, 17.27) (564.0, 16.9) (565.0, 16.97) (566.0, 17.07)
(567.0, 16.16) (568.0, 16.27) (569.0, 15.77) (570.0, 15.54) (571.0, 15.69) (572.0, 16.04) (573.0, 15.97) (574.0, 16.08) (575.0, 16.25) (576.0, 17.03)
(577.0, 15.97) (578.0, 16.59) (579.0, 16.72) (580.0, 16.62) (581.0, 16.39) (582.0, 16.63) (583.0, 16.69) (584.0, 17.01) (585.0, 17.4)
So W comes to 1.5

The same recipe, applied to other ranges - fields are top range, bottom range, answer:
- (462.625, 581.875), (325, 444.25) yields 1.32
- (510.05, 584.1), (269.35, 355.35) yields 1.59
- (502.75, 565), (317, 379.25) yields 1.53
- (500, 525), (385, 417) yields 1.28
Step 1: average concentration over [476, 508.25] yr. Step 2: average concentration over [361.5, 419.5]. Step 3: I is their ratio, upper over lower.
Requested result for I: 1.31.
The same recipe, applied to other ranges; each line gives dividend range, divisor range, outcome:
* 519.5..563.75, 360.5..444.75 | 1.40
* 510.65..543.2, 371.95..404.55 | 1.31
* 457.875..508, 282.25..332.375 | 1.35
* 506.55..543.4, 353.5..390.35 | 1.36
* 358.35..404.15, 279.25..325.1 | 1.16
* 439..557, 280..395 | 1.38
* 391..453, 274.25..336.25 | 1.23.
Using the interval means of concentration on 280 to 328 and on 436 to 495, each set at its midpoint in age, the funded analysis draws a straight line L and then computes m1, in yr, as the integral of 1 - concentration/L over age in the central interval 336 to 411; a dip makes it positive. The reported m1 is 0.6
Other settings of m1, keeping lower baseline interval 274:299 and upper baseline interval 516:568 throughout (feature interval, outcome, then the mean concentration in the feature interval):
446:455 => 0.7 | 14.4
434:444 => 0.9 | 13.9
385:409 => 1.9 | 13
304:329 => 1.6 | 11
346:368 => 2.0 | 11.8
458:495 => 4.3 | 14.5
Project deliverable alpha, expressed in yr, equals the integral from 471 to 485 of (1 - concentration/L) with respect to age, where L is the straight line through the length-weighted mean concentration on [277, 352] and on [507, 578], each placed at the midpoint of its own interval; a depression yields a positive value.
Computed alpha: 1.53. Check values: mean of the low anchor 11.2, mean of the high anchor 17.8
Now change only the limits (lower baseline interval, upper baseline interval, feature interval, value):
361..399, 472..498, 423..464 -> 2.9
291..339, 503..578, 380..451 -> 3.3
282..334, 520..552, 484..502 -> -1.0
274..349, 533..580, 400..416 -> 1.2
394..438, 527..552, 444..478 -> 5.5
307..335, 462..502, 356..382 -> -0.6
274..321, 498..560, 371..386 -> 0.3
